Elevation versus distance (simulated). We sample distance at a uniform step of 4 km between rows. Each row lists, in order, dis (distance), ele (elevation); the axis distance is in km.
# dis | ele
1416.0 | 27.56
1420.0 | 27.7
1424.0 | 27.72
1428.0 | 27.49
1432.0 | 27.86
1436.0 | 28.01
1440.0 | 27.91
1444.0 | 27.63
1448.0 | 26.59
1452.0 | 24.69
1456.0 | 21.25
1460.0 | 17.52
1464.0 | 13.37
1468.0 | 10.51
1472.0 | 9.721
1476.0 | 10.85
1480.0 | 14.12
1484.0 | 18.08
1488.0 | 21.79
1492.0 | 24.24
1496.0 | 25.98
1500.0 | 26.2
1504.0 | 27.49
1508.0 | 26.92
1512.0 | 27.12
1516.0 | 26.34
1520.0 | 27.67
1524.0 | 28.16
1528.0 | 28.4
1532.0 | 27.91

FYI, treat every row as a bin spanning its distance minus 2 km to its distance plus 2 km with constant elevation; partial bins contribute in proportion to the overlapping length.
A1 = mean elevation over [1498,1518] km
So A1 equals 26.8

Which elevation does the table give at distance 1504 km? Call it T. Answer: 27.49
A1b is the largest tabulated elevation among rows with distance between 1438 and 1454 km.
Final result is 27.91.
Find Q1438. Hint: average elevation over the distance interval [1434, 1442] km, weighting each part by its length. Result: 28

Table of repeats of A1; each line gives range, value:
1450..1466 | 19.2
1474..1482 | 12.5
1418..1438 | 27.8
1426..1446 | 27.8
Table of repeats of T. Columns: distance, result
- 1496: 25.98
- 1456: 21.25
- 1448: 26.59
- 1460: 17.52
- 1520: 27.67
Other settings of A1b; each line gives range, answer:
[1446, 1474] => 26.59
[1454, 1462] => 21.25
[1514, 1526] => 28.16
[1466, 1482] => 14.12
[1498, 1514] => 27.49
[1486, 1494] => 24.24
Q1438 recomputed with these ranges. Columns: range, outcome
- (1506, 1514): 27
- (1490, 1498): 25.1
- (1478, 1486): 16.1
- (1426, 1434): 27.7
